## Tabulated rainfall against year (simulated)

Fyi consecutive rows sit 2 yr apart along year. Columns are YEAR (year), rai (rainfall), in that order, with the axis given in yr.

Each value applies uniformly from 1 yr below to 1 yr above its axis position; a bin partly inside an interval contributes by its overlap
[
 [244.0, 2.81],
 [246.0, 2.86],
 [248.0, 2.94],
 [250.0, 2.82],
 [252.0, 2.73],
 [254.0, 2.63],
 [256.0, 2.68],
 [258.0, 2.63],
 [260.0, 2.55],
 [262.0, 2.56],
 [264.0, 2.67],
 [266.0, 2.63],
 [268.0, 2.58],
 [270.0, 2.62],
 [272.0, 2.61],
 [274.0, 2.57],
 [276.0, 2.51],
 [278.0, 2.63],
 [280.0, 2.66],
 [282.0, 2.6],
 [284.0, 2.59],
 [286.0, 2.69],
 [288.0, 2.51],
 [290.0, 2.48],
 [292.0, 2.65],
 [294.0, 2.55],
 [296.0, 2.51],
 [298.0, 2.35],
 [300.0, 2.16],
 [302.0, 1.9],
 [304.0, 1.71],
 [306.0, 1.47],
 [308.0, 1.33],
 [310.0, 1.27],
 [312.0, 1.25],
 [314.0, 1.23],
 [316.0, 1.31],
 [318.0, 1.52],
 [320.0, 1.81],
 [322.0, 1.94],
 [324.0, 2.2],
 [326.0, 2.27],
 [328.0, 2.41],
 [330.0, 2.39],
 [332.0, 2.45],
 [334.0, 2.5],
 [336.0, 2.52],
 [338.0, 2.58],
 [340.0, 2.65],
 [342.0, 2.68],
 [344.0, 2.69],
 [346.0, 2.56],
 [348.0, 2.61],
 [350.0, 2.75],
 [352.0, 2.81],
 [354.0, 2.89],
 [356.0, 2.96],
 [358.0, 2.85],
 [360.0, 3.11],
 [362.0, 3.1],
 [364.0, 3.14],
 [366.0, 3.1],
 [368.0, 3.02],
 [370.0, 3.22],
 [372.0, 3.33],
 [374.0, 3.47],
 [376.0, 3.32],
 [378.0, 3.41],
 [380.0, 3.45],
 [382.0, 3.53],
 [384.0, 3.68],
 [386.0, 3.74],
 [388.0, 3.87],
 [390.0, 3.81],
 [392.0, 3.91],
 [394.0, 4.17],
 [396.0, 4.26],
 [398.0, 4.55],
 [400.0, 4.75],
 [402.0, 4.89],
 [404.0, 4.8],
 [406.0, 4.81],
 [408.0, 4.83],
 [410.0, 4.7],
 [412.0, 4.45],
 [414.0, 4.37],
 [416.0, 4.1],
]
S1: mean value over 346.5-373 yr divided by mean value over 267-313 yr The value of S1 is 1.31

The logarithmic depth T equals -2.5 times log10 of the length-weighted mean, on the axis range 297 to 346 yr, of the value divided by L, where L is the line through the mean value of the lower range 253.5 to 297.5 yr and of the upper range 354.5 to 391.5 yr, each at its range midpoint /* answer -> 0.41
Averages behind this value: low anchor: 2.59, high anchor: 3.34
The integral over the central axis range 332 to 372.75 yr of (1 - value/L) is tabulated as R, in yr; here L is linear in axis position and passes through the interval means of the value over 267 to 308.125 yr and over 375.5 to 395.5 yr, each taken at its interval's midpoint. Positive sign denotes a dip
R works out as 5.4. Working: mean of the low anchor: 2.39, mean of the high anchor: 3.71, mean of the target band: 2.84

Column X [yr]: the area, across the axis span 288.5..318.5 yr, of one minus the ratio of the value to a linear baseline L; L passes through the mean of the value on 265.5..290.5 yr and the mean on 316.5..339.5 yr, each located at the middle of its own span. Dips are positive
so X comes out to 6.91 yr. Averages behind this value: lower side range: 2.59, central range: 1.86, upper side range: 2.22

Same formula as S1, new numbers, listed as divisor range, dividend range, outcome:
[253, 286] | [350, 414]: 1.43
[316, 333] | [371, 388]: 1.69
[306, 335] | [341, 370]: 1.57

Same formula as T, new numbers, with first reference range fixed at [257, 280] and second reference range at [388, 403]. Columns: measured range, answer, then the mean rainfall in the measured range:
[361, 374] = 0.23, 3.18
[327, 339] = 0.37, 2.48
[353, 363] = 0.26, 2.98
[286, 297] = 0.14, 2.55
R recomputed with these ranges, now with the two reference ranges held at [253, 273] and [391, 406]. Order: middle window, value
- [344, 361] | 4.63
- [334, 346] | 3.51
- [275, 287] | 1.06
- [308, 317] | 5.53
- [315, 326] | 5.21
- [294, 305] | 3.36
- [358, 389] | 6.02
